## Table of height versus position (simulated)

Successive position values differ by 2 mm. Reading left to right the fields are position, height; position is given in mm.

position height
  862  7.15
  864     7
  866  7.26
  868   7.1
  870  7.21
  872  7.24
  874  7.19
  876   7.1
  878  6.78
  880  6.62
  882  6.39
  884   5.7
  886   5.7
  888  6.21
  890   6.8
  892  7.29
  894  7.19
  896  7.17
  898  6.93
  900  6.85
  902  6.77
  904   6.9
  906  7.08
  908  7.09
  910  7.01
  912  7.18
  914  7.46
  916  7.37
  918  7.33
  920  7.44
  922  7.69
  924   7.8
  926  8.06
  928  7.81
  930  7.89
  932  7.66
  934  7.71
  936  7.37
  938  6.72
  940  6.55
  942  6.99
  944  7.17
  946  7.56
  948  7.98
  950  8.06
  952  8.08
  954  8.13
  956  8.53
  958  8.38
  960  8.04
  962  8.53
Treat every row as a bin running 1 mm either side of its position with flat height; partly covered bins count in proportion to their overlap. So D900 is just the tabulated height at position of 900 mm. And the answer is 6.85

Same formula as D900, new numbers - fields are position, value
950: 8.06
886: 5.7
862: 7.15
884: 5.7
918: 7.33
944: 7.17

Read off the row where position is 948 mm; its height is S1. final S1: 7.98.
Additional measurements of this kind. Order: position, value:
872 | 7.24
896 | 7.17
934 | 7.71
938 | 6.72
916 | 7.37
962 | 8.53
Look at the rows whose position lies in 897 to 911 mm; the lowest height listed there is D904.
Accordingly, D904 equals 6.77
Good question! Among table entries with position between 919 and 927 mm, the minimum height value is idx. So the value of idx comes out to 7.44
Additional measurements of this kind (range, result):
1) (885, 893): 5.7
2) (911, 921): 7.18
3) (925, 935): 7.66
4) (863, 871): 7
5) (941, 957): 6.99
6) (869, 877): 7.1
